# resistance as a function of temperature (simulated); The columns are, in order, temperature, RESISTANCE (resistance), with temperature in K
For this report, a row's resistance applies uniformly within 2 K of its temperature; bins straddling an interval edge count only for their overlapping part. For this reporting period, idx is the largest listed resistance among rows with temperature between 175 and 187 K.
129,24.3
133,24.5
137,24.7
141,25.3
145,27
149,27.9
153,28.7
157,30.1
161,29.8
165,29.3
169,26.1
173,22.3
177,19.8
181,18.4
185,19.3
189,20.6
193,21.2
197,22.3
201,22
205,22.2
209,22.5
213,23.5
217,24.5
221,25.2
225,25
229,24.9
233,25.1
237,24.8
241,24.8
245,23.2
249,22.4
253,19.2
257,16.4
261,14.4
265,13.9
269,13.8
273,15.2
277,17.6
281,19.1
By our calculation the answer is 19.8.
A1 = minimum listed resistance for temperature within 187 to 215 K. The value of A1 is 20.6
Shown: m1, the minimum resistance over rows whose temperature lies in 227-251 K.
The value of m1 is 22.4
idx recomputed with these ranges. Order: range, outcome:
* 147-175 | 30.1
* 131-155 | 28.7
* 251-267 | 19.2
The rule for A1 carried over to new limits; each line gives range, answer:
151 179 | 19.8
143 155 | 27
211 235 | 23.5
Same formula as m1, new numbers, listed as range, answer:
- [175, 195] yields 18.4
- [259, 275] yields 13.8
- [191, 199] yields 21.2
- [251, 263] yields 14.4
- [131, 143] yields 24.5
